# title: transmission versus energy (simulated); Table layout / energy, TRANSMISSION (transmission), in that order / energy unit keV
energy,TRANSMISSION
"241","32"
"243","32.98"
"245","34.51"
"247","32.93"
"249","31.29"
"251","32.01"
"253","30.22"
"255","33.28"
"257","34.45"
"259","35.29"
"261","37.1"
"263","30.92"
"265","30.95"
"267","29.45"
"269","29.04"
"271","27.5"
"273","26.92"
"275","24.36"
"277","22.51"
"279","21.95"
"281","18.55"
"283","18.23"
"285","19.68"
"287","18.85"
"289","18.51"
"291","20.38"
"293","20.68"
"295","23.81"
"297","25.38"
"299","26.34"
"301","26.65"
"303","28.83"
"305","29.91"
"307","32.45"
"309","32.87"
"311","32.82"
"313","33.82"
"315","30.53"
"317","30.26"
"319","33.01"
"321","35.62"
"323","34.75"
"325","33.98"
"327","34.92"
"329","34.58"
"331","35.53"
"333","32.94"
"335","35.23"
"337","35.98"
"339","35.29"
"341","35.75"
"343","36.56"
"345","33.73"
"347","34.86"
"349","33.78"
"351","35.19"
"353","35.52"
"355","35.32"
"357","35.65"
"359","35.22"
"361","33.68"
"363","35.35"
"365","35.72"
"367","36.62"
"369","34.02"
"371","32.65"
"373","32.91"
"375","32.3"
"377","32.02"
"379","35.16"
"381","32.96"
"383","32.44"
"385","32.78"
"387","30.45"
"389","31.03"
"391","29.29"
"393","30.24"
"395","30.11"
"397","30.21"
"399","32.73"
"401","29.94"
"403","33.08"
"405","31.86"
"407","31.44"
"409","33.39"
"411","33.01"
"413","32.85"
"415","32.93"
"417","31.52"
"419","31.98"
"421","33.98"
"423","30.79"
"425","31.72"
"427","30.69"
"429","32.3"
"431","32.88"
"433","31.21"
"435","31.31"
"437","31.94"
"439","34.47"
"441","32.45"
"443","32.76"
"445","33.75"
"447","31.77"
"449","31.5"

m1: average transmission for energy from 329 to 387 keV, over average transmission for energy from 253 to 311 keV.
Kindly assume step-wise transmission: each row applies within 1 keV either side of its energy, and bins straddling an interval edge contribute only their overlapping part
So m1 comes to 1.3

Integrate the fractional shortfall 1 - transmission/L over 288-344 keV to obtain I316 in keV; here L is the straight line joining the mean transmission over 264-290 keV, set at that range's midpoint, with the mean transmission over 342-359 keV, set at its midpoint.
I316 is -2.10 keV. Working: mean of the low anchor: 23.6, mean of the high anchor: 35.1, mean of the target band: 31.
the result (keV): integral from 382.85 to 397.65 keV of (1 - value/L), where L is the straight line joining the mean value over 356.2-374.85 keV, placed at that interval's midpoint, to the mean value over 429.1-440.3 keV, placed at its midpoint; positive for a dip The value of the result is 1.3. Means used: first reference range 34.5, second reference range 32.4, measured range 30.7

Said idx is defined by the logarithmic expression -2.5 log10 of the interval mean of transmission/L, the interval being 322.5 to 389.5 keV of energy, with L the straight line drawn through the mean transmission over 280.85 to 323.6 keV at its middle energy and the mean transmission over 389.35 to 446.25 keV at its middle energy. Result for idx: -0.172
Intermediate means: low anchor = 27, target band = 34.3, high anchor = 31.9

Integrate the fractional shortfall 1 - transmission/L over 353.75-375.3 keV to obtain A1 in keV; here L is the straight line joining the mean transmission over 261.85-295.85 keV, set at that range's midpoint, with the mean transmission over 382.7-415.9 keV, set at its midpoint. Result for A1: -3.86 keV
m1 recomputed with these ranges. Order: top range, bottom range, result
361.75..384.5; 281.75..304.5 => 1.50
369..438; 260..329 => 1.15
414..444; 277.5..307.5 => 1.39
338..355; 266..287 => 1.49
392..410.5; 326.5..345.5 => 0.90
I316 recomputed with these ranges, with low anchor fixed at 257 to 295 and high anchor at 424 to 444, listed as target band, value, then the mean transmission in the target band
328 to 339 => -2.8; 34.9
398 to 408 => -0.3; 31.8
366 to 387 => -2.5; 33.2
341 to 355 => -3.3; 35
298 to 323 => -4.1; 31.2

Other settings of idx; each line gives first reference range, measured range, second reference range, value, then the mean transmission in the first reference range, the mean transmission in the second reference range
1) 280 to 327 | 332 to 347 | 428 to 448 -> -0.22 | 27.4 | 32.5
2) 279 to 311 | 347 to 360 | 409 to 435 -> -0.25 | 24.3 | 32.2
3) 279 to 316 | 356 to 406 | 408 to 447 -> -0.10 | 25.4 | 32.4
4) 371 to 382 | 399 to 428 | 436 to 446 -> 0.03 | 33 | 33.1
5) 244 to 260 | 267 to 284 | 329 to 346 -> 0.36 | 33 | 35.1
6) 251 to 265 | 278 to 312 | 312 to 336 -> 0.34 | 33.2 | 33.8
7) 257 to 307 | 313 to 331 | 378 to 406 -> -0.20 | 25.8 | 31.6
